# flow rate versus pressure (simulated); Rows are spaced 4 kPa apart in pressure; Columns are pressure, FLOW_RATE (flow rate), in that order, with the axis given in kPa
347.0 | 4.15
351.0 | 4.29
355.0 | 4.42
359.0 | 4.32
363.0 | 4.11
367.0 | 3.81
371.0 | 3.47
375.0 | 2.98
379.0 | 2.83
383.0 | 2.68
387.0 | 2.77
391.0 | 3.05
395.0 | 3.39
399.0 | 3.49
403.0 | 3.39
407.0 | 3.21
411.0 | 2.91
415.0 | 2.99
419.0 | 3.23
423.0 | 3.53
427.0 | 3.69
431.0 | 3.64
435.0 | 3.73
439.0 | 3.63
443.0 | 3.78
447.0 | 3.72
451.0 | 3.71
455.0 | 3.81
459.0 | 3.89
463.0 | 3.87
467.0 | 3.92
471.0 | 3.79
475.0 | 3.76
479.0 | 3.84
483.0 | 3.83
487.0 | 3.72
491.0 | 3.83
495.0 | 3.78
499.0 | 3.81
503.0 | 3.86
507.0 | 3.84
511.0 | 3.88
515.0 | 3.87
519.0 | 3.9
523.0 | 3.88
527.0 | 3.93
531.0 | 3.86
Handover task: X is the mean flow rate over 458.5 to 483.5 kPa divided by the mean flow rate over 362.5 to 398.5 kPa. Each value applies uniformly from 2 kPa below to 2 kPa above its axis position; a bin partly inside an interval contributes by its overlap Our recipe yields 1.2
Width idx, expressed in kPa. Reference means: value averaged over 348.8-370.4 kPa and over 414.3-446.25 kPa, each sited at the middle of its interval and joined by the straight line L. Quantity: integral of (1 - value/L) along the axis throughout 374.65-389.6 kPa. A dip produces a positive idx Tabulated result 4.3 kPa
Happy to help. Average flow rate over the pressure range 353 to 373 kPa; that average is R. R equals 4.03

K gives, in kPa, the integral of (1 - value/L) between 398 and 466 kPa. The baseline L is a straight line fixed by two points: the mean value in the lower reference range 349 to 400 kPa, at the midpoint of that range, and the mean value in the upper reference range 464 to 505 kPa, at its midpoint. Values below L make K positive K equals 2.3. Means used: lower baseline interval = 3.51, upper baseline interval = 3.82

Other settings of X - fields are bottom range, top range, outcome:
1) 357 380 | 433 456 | 1.03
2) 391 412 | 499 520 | 1.18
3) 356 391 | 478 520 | 1.13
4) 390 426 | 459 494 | 1.17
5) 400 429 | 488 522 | 1.17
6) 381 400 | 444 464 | 1.24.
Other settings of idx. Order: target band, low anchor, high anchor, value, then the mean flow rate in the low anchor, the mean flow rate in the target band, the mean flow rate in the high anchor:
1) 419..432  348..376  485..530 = 1.2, 3.96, 3.56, 3.85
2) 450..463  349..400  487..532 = -0.4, 3.51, 3.82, 3.85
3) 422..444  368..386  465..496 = -1.4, 3.02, 3.67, 3.81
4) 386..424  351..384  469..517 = 5.1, 3.65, 3.2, 3.82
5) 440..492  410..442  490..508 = -2.1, 3.45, 3.8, 3.82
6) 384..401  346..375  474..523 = 3.5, 4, 3.15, 3.83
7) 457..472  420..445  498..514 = -0.5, 3.65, 3.87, 3.85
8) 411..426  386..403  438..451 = 1.0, 3.22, 3.23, 3.72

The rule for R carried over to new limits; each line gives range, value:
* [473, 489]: 3.79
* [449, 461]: 3.8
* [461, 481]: 3.84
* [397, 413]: 3.25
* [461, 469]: 3.9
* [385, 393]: 2.91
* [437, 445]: 3.71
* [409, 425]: 3.17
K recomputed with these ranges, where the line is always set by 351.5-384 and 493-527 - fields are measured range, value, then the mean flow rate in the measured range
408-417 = 1.8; 2.98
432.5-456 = 0.2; 3.72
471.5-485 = 0.0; 3.81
